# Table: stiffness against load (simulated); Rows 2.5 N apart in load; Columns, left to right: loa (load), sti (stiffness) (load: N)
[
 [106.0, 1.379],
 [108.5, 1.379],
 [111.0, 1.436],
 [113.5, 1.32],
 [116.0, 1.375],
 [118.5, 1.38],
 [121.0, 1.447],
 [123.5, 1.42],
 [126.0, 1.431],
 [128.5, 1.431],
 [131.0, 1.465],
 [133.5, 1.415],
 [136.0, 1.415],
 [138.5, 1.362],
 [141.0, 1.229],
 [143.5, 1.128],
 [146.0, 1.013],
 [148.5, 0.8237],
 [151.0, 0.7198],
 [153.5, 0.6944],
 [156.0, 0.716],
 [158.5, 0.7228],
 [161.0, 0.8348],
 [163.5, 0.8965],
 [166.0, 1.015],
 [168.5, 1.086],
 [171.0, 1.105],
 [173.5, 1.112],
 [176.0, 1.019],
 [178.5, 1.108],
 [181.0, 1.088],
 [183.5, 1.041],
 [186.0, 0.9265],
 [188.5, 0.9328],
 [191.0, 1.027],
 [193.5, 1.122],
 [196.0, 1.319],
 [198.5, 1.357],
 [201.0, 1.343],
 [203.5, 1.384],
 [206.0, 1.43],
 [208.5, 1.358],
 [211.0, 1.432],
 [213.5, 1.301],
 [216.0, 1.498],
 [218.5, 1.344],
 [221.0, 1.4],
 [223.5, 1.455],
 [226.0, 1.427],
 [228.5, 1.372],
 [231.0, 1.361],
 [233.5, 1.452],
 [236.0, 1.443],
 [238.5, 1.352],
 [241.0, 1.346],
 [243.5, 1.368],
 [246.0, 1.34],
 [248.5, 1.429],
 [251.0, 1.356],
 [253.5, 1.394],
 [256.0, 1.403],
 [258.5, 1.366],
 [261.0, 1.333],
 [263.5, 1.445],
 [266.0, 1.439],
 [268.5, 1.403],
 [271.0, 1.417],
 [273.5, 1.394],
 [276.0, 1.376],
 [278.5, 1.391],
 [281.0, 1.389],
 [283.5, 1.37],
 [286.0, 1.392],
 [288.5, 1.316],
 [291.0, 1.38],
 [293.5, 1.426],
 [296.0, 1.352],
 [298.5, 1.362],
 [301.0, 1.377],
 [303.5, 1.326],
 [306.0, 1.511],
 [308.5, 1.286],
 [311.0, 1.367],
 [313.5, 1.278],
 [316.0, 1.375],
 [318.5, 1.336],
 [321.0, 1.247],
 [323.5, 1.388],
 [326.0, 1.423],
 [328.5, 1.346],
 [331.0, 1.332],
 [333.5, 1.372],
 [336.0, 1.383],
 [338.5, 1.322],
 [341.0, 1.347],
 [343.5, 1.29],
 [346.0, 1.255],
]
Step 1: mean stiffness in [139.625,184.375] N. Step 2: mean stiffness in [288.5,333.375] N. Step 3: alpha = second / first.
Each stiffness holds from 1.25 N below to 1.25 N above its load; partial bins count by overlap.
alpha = 1.41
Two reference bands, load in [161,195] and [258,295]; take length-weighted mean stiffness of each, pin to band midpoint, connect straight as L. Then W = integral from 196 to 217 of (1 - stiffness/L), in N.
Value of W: -4.6 N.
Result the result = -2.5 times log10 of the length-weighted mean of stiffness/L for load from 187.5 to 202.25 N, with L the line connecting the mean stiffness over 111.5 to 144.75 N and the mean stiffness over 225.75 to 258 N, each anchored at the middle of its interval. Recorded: 0.16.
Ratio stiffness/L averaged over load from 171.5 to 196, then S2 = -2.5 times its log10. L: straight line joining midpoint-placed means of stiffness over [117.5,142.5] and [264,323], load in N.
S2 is 0.30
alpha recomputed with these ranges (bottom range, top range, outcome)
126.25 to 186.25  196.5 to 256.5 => 1.30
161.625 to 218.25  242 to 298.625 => 1.18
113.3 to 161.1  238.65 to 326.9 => 1.17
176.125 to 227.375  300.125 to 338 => 1.08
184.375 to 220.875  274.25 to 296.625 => 1.08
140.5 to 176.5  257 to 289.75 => 1.49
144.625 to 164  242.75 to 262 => 1.72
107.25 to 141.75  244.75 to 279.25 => 1.00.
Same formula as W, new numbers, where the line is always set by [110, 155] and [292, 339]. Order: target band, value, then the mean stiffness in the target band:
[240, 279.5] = -1.9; 1.39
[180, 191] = 2.4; 0.998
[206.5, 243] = -2.6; 1.4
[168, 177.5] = 1.4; 1.08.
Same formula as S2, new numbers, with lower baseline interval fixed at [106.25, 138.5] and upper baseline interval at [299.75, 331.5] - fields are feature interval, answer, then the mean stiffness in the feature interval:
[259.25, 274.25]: -0.029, 1.4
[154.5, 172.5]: 0.463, 0.911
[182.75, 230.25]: 0.075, 1.29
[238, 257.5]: -0.002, 1.37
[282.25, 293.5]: -0.008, 1.37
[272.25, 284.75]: -0.016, 1.38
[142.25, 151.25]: 0.429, 0.943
